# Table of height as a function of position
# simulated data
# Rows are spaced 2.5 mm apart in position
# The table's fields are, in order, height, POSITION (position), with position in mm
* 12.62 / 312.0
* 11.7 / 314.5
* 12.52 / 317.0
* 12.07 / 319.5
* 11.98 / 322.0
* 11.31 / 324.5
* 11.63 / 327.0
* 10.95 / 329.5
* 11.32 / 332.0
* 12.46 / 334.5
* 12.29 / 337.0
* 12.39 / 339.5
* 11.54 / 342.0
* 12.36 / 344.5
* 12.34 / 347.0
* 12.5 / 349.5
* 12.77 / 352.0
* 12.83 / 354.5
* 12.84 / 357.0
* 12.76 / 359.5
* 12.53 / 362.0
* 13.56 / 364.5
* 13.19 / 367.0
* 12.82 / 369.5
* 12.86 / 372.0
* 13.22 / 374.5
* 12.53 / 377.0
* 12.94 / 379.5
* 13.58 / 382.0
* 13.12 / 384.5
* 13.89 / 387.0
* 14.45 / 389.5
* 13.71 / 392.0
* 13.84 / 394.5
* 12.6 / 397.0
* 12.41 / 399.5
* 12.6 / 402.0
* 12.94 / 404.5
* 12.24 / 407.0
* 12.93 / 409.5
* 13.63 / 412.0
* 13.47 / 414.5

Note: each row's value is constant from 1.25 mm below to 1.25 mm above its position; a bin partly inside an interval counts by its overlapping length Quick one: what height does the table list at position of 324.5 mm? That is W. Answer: 11.31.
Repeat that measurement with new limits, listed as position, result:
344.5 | 12.36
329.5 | 10.95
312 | 12.62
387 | 13.89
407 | 12.24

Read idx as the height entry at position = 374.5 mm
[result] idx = 13.22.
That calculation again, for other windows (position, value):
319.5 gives 12.07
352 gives 12.77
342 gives 11.54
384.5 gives 13.12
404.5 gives 12.94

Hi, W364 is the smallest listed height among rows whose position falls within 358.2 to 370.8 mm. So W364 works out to 12.53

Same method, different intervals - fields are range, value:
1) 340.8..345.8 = 11.54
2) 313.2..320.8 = 11.7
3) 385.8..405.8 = 12.41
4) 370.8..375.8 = 12.86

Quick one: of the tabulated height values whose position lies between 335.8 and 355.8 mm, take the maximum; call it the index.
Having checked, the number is 12.83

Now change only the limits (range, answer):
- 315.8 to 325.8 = 12.52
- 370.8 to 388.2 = 13.89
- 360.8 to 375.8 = 13.56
